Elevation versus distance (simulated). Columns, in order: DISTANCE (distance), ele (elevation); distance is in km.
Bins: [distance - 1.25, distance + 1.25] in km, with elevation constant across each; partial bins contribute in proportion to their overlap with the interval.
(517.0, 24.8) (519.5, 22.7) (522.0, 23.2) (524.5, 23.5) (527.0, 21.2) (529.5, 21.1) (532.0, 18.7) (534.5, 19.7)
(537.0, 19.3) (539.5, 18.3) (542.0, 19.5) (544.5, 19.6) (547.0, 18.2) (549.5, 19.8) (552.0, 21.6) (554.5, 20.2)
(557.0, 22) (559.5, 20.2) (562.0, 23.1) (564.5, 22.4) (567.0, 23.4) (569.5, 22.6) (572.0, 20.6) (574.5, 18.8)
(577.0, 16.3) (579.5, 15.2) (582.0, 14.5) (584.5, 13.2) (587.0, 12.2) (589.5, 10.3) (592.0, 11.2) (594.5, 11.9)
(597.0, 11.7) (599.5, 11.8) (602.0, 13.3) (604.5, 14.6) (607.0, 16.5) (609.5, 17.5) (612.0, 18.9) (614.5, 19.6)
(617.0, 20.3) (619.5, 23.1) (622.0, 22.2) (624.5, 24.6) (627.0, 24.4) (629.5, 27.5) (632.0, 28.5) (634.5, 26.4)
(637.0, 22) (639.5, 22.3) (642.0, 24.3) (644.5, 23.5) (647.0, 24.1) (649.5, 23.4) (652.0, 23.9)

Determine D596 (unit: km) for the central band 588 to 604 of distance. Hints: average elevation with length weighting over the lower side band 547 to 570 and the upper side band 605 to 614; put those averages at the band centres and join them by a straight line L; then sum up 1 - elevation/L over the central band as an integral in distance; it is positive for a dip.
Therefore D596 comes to 5.78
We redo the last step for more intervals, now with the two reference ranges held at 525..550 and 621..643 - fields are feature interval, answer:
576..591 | 5.81 km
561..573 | -0.69 km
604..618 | 3.31 km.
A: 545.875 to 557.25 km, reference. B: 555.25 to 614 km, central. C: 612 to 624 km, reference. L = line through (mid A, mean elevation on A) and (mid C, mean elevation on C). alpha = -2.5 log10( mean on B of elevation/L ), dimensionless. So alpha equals 0.234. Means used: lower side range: 20.2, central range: 16.7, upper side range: 21.3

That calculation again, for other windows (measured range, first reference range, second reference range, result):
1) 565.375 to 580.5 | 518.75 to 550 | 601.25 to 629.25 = 0.03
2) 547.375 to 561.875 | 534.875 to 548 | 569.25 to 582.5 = -0.12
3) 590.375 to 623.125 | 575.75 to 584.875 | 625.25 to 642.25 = 0.24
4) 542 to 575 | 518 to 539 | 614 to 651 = 0.05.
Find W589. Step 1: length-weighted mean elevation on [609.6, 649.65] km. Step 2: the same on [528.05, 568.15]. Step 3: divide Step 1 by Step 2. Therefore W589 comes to 1.14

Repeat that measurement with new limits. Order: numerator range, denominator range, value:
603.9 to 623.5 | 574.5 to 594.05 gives 1.42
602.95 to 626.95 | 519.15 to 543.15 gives 0.96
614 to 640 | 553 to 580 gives 1.16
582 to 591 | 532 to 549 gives 0.64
